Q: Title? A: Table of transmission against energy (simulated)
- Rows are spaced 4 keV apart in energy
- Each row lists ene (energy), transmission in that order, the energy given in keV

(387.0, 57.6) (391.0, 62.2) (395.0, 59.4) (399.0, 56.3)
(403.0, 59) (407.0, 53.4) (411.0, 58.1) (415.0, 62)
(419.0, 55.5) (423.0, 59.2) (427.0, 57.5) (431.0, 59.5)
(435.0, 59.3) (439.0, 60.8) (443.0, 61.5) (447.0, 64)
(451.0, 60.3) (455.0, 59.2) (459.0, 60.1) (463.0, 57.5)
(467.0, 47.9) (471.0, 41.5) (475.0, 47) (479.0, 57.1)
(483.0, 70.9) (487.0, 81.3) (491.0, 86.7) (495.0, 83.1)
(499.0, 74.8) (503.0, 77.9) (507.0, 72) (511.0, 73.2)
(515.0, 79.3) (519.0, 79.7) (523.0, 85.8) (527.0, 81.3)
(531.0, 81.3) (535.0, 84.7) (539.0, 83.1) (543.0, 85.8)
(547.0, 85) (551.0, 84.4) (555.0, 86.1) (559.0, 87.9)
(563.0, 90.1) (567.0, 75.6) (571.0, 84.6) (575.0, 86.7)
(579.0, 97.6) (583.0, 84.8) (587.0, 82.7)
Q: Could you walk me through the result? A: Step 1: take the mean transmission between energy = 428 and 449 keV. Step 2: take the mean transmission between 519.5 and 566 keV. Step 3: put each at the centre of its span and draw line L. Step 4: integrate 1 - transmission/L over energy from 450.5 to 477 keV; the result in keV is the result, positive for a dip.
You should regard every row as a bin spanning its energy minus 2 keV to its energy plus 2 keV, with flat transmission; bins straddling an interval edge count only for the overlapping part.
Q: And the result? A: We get 5.3 keV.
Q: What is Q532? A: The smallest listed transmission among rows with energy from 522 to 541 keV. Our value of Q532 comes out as 81.3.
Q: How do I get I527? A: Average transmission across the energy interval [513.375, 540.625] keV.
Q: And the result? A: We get 82.2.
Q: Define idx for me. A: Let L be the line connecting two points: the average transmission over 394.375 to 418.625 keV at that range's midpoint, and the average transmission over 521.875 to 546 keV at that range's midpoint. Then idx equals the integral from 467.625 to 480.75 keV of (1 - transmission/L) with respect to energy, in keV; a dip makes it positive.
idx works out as 4.27 keV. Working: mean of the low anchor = 57.8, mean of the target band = 48.3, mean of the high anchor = 83.6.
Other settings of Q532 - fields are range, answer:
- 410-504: 41.5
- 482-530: 70.9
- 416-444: 55.5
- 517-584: 75.6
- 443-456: 59.2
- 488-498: 83.1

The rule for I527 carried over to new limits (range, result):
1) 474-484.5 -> 58.8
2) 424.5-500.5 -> 62.5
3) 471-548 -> 76.3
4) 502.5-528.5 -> 78.4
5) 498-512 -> 74.5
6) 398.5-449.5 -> 59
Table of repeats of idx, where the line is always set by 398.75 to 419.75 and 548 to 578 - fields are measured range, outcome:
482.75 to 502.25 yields -2.0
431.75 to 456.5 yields 1.2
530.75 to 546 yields -0.6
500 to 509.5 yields 0.0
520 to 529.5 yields -0.5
